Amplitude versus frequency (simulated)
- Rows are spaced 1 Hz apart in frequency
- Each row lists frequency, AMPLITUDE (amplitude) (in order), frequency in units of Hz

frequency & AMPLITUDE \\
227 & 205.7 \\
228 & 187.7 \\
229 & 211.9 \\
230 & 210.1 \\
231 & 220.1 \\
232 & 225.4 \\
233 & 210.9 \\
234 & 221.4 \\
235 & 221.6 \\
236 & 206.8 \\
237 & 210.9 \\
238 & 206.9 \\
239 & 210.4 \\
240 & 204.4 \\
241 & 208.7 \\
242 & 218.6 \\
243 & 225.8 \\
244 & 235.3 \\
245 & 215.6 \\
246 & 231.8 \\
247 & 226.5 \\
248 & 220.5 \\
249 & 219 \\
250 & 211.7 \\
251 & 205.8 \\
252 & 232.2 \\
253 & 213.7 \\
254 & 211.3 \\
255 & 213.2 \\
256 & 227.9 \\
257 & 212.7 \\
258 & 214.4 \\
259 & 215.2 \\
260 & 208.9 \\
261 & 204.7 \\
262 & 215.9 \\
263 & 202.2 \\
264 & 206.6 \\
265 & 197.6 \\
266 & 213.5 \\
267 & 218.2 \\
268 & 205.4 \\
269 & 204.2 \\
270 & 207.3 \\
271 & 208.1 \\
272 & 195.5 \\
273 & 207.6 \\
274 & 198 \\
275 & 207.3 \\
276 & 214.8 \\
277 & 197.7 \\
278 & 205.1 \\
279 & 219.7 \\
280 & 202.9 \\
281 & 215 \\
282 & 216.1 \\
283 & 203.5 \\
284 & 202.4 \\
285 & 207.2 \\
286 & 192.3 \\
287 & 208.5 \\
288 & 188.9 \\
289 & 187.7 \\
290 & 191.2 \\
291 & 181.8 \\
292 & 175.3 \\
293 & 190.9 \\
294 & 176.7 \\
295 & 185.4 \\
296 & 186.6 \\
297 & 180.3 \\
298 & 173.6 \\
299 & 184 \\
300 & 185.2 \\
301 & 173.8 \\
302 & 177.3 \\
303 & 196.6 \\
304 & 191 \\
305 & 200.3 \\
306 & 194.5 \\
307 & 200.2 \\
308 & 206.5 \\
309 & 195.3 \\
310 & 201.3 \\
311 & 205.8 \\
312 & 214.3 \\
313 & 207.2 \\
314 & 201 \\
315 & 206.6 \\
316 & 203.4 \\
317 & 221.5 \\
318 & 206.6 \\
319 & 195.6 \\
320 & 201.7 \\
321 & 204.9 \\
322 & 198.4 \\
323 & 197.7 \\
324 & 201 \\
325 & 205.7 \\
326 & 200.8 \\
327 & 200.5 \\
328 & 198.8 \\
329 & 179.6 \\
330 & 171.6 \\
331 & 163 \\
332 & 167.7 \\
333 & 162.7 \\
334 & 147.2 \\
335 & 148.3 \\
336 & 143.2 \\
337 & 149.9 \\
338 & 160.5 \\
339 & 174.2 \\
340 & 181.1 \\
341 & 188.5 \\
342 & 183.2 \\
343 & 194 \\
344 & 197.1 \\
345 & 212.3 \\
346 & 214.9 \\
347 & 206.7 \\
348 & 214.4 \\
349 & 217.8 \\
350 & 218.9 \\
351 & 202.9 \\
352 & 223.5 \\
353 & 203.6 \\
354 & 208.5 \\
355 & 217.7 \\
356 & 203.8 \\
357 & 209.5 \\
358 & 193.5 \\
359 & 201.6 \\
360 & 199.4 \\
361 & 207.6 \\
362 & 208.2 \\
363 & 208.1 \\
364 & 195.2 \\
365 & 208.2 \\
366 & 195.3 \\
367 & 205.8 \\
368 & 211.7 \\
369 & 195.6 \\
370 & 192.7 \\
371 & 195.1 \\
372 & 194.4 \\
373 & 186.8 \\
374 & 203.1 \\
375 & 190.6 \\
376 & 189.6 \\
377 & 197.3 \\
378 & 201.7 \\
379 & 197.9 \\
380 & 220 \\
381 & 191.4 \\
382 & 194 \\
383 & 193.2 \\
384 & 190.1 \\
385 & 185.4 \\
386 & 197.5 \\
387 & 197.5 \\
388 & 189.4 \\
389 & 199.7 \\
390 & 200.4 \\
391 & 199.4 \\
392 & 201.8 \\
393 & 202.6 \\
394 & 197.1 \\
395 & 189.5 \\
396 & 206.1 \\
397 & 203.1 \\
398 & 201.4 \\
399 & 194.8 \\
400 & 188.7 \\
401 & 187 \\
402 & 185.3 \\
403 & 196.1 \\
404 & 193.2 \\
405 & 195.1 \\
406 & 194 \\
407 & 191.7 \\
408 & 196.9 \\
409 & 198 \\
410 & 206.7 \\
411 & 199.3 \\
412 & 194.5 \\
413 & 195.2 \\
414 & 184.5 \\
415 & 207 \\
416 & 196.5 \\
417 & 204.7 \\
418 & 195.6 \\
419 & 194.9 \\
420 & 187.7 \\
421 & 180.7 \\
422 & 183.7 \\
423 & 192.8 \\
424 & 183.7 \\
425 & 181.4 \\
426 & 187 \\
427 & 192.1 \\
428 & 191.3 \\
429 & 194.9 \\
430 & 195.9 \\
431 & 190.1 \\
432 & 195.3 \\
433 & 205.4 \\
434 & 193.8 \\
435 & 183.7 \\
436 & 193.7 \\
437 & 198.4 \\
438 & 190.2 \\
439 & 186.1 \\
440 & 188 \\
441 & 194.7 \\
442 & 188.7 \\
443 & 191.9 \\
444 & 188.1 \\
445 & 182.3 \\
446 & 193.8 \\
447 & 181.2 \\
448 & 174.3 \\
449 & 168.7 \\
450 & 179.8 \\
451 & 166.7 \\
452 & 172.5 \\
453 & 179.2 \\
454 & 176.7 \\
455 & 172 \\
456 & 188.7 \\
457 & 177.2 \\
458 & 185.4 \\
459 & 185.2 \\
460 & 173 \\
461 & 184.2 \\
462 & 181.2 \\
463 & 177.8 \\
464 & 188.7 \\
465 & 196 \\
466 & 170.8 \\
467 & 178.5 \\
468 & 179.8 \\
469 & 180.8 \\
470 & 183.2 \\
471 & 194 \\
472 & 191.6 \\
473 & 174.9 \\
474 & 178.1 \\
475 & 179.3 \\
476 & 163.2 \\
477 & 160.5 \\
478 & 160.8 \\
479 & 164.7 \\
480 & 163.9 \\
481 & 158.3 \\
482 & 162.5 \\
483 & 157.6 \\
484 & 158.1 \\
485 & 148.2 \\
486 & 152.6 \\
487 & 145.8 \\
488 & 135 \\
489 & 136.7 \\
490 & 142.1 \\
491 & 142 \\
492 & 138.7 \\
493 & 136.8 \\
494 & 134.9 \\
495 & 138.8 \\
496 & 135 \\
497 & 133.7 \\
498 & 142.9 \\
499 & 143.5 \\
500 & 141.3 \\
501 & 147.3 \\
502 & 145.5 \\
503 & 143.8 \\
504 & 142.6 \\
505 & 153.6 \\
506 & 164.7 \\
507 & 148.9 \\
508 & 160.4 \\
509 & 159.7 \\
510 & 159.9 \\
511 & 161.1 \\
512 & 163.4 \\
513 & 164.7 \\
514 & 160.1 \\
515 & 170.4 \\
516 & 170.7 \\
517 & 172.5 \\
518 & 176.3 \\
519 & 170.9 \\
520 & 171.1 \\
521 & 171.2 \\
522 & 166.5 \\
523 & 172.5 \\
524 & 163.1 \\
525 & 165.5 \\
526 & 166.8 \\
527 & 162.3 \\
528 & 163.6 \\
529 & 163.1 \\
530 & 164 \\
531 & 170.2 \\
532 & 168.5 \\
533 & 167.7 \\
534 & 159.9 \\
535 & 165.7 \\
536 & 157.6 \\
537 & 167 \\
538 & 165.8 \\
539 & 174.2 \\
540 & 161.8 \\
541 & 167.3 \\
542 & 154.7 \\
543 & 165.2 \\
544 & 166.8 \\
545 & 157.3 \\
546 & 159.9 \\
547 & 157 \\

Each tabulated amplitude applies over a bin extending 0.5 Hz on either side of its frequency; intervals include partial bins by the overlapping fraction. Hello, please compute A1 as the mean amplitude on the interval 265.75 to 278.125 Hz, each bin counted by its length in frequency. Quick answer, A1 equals 206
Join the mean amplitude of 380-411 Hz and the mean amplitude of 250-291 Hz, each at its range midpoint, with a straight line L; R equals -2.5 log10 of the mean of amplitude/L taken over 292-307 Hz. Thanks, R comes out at 0.11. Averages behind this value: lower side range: 207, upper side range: 196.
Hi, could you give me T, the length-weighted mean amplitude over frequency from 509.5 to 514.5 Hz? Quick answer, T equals 162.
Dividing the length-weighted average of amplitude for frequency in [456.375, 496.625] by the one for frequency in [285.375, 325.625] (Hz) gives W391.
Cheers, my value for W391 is 0.85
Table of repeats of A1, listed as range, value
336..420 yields 197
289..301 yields 183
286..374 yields 194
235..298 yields 207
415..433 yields 192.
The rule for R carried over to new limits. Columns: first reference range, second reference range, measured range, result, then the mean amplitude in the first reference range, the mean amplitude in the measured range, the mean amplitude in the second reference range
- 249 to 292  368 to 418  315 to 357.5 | 0.04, 207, 193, 196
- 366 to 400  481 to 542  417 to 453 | -0.04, 197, 188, 157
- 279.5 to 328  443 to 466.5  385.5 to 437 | -0.05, 197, 195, 180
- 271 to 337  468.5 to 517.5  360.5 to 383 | -0.11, 193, 199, 157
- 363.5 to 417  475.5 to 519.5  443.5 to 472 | -0.07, 197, 181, 153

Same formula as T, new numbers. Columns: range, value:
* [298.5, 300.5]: 185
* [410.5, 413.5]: 196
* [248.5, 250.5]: 215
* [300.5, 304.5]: 185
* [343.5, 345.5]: 205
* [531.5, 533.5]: 168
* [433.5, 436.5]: 190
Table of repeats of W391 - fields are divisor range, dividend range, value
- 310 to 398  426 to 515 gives 0.86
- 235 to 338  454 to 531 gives 0.82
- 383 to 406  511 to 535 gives 0.85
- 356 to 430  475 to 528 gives 0.79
